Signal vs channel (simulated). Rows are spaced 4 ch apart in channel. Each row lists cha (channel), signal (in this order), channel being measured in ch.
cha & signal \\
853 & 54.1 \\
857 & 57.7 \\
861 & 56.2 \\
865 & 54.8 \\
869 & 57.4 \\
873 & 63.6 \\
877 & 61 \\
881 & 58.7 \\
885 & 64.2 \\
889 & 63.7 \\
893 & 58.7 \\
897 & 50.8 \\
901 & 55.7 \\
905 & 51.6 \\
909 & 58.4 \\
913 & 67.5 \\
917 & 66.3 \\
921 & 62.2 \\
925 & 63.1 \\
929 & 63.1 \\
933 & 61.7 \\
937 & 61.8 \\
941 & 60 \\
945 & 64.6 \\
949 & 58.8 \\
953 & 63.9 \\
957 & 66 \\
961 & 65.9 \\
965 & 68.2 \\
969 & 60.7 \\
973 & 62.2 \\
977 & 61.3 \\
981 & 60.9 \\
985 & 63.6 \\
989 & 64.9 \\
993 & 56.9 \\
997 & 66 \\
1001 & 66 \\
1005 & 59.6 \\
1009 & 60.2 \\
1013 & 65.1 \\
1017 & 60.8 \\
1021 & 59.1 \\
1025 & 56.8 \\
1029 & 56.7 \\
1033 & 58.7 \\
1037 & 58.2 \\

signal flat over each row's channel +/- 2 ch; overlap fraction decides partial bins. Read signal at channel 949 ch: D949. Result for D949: 58.8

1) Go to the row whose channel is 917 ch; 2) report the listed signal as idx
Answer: 66.3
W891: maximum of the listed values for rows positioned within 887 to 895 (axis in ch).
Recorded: 63.7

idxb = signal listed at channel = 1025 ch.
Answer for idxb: 56.8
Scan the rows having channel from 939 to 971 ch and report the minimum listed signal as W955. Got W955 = 58.8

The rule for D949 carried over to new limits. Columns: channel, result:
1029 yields 56.7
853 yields 54.1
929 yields 63.1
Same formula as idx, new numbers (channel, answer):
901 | 55.7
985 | 63.6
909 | 58.4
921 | 62.2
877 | 61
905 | 51.6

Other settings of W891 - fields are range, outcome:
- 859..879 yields 63.6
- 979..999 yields 66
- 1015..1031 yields 60.8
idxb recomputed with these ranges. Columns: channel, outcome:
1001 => 66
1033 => 58.7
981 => 60.9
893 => 58.7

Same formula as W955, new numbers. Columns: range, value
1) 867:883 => 57.4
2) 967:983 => 60.7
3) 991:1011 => 56.9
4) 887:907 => 50.8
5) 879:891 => 58.7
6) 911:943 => 60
